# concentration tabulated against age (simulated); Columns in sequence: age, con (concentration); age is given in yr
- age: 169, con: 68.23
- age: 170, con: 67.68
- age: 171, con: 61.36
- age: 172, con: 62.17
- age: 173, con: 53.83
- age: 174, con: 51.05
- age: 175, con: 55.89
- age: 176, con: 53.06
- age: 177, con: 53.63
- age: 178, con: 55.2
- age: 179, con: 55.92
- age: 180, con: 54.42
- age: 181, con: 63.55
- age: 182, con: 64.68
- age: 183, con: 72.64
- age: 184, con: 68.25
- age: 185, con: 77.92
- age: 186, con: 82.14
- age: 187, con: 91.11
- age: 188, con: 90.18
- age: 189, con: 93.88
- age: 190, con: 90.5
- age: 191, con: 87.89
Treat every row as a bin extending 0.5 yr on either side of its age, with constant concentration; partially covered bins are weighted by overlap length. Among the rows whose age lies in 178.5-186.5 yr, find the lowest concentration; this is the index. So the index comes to 54.42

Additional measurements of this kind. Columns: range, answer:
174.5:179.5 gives 53.06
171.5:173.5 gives 53.83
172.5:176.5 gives 51.05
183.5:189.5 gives 68.25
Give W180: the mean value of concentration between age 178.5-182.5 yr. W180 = 59.6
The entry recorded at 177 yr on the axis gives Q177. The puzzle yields 53.63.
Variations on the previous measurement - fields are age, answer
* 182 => 64.68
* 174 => 51.05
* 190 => 90.5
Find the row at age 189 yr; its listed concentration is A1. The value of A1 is 93.88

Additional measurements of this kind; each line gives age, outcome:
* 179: 55.92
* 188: 90.18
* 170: 67.68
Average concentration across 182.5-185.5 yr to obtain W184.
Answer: 72.9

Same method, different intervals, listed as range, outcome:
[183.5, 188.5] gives 81.9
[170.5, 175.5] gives 56.9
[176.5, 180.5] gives 54.8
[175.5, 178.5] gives 54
